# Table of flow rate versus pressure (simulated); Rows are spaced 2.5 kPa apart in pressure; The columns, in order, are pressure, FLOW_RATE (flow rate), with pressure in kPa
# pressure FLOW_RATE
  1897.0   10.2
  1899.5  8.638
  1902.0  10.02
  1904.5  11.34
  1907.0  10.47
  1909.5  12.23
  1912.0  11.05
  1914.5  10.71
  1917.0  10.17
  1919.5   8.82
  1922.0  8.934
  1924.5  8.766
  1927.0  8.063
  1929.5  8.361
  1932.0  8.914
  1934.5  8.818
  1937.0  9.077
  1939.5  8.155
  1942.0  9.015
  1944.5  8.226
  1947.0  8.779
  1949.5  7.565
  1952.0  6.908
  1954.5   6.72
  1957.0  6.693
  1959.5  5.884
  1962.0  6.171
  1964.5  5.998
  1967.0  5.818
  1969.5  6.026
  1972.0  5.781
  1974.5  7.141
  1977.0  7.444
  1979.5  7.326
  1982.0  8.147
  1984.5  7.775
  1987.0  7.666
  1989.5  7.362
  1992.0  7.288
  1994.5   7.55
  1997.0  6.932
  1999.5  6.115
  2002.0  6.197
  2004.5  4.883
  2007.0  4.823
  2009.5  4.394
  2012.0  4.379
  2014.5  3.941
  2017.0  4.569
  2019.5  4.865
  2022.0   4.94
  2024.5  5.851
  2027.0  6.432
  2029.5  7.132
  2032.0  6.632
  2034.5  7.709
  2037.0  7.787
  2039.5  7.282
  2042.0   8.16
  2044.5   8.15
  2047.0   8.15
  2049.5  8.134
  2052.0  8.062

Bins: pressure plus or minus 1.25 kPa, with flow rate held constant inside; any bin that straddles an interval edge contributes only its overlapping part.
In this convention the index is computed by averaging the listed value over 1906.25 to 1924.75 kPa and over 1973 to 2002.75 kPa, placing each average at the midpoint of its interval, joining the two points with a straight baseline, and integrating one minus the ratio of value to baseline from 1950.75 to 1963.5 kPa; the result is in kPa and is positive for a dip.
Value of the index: 3.1 kPa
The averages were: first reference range 10.2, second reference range 7.25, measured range 6.47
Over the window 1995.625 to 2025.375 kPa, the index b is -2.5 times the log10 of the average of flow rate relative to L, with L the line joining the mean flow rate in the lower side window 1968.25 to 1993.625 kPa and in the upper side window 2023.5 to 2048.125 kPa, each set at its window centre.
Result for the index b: 0.37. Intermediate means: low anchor 7.2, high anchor 7.34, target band 5.16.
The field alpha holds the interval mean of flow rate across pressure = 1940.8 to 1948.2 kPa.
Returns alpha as 8.67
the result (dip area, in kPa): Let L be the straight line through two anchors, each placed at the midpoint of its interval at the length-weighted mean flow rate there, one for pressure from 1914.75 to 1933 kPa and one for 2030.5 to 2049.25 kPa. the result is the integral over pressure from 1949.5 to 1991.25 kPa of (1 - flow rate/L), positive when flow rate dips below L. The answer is 8.0 kPa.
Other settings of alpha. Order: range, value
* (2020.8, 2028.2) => 5.74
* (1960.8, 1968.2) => 6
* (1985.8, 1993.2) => 7.44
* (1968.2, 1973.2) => 5.9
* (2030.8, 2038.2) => 7.38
